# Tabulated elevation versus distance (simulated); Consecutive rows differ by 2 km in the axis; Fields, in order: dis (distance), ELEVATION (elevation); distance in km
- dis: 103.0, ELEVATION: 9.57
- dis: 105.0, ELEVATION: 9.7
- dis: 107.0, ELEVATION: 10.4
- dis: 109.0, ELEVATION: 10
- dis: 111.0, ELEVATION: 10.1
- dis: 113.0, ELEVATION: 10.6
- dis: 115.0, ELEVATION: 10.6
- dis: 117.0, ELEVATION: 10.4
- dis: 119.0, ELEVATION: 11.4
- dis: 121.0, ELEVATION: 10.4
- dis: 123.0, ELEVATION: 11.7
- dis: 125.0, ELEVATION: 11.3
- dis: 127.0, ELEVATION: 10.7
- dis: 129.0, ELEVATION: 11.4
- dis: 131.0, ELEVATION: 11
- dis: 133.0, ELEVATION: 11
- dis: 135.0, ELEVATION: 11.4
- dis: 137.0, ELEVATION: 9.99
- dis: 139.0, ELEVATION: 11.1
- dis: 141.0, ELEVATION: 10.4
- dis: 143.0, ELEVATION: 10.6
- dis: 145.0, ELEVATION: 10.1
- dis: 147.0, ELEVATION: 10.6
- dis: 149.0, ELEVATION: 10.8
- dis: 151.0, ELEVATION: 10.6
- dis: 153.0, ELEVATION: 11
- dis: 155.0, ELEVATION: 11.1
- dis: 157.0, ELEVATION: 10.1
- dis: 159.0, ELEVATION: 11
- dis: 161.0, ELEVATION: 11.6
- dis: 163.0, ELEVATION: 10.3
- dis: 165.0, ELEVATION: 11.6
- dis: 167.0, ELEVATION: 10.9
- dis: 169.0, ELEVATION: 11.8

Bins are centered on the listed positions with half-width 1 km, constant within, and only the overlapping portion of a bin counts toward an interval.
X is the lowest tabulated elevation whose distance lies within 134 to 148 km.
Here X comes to 9.99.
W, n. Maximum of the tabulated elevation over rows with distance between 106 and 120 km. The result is 11.4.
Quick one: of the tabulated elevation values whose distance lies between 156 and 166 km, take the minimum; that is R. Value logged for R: 10.1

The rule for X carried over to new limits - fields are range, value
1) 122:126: 11.3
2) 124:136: 10.7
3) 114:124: 10.4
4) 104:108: 9.7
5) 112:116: 10.6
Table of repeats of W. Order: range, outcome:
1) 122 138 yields 11.7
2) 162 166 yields 11.6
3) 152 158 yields 11.1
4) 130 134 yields 11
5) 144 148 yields 10.6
